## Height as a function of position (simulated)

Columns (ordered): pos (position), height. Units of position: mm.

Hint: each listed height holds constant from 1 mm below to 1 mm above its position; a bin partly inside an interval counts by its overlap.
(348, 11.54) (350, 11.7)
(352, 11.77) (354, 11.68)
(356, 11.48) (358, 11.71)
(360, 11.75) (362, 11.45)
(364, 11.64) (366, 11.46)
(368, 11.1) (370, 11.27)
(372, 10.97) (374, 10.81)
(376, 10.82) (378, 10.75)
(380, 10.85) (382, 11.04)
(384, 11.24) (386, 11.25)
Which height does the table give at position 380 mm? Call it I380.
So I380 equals 10.85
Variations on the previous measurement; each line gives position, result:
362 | 11.45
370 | 11.27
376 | 10.82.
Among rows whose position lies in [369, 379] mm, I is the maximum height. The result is 11.27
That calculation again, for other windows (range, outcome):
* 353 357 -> 11.68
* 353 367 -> 11.75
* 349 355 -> 11.77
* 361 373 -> 11.64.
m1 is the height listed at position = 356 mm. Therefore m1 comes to 11.48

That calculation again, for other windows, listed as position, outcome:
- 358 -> 11.71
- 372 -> 10.97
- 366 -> 11.46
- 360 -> 11.75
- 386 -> 11.25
